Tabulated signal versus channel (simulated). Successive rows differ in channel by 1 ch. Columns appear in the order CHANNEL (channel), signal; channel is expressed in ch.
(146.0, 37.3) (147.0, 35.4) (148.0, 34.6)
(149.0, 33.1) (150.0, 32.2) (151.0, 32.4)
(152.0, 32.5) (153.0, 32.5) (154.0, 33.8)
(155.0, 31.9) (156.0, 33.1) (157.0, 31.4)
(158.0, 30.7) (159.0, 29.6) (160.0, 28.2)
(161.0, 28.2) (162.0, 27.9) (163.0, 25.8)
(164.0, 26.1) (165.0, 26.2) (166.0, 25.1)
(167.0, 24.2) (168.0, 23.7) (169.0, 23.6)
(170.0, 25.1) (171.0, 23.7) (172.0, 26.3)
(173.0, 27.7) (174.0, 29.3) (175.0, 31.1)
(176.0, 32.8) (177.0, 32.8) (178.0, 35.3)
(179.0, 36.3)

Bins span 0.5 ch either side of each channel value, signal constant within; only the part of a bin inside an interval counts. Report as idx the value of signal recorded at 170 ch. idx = 25.1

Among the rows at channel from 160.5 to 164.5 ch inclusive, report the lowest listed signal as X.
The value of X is 25.8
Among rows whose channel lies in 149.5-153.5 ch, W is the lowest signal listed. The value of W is 32.2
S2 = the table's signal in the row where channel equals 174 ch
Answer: 29.3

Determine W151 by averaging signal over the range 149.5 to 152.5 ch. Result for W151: 32.4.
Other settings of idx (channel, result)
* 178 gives 35.3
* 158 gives 30.7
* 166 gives 25.1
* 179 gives 36.3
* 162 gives 27.9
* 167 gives 24.2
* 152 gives 32.5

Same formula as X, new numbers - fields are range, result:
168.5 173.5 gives 23.6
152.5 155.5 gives 31.9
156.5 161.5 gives 28.2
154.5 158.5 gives 30.7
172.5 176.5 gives 27.7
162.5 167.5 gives 24.2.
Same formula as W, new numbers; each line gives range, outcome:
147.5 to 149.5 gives 33.1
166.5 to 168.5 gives 23.7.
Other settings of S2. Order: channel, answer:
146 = 37.3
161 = 28.2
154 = 33.8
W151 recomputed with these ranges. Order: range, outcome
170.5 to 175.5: 27.6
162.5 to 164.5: 26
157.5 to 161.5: 29.2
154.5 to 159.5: 31.3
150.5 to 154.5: 32.8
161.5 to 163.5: 26.9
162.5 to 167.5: 25.5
